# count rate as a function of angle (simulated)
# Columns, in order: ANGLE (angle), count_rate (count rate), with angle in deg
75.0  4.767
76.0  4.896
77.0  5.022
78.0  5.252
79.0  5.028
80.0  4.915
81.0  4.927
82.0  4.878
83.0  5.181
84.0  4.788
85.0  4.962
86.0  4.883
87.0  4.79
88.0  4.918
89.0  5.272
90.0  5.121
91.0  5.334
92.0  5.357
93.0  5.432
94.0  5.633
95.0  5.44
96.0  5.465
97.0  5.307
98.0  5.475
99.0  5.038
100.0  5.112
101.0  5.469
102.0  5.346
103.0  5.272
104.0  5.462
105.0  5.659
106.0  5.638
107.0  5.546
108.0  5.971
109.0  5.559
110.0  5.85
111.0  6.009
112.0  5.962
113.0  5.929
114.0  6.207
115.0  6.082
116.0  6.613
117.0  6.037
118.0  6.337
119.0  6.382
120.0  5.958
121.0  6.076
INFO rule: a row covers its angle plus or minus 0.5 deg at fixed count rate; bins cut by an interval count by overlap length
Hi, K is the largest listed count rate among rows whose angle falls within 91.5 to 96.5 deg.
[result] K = 5.633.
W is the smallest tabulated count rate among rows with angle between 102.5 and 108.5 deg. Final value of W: 5.272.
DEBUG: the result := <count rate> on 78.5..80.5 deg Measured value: 4.97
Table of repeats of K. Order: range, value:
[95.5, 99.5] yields 5.475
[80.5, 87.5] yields 5.181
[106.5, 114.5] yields 6.207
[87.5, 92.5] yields 5.357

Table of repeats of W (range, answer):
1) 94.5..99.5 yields 5.038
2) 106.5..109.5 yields 5.546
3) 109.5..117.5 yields 5.85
